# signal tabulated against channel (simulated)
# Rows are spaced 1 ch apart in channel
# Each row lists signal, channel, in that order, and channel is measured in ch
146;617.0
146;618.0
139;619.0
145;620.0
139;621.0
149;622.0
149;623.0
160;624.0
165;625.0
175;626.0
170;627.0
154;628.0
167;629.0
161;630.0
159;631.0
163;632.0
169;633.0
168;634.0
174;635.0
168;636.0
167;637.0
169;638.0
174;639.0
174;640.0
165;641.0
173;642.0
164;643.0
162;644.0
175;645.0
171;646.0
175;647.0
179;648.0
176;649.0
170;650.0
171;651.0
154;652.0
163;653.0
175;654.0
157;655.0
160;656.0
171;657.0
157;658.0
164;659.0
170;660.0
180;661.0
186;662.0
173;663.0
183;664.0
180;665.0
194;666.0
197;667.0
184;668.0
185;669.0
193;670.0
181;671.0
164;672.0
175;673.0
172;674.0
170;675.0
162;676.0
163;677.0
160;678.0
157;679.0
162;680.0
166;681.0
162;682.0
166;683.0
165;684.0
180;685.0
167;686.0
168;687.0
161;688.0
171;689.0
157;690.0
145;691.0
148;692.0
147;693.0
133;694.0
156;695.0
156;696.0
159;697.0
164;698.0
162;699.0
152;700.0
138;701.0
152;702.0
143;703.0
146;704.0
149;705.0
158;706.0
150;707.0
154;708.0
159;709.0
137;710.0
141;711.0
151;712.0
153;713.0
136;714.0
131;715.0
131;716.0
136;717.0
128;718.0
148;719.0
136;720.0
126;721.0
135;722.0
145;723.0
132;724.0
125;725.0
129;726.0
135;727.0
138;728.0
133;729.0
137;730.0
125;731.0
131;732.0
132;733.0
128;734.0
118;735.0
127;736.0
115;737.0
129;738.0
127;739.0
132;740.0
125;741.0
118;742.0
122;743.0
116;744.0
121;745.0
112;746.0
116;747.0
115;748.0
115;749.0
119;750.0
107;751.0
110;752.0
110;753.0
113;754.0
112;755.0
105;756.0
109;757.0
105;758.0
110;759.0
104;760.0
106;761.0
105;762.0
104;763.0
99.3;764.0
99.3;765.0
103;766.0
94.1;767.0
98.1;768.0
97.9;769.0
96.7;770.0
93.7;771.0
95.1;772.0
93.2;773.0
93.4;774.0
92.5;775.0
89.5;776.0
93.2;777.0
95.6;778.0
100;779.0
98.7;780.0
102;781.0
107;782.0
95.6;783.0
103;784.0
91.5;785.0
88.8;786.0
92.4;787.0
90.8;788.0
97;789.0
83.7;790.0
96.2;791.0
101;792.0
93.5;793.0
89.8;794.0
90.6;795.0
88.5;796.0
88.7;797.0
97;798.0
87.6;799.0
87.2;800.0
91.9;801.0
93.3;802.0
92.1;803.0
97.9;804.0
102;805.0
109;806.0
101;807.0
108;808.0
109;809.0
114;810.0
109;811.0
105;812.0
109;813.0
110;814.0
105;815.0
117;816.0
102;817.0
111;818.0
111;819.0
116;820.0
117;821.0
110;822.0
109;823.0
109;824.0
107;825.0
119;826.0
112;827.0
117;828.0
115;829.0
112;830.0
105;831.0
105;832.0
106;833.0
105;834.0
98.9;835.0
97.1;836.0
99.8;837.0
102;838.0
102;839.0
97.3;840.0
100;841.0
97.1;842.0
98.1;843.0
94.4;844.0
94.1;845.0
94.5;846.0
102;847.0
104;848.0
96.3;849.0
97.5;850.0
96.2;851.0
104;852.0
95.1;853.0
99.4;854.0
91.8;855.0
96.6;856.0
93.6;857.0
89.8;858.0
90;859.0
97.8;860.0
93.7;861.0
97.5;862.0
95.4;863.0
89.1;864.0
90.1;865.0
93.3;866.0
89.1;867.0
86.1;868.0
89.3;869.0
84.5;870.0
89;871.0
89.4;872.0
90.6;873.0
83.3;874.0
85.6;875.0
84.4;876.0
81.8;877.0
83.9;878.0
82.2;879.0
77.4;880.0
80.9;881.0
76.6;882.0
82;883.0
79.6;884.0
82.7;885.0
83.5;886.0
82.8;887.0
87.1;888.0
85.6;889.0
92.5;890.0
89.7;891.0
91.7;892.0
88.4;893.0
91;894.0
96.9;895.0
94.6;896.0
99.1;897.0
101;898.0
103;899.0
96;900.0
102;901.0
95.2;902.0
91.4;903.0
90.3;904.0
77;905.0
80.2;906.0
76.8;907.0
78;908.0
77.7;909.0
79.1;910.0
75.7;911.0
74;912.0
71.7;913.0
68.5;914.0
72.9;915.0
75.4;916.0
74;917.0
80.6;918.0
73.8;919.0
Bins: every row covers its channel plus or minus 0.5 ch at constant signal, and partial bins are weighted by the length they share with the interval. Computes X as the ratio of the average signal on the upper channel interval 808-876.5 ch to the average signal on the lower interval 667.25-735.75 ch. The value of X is 0.7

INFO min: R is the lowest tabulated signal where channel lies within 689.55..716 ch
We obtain 131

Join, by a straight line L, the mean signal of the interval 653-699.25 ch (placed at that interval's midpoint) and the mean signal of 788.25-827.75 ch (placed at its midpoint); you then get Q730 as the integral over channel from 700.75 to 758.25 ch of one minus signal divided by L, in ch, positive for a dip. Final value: 4.8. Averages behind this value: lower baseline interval 168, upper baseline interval 103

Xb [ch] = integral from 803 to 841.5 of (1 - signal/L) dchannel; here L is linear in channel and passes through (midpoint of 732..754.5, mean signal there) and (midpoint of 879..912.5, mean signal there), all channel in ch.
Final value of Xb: -1.8 ch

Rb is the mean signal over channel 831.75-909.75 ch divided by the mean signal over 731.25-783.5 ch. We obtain 0.8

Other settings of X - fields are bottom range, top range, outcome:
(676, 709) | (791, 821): 0.65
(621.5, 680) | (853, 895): 0.52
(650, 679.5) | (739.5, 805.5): 0.59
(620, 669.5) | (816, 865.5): 0.60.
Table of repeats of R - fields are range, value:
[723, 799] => 83.7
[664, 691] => 145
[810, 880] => 77.4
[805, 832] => 101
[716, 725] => 125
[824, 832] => 105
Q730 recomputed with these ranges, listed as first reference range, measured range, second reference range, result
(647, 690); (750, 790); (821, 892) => 9.2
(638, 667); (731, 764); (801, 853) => 4.7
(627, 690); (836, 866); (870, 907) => 1.4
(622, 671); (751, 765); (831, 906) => 2.6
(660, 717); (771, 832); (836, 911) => 8.4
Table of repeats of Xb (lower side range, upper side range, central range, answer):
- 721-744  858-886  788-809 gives 2.7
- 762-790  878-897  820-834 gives -2.9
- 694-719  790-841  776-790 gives 2.5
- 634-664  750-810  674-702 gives -2.0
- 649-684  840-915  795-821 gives 3.0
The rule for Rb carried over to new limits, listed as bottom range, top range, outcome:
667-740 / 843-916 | 0.59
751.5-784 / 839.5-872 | 0.94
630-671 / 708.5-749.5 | 0.76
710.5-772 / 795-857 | 0.85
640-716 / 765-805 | 0.58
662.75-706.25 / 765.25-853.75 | 0.61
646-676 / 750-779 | 0.58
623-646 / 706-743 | 0.81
